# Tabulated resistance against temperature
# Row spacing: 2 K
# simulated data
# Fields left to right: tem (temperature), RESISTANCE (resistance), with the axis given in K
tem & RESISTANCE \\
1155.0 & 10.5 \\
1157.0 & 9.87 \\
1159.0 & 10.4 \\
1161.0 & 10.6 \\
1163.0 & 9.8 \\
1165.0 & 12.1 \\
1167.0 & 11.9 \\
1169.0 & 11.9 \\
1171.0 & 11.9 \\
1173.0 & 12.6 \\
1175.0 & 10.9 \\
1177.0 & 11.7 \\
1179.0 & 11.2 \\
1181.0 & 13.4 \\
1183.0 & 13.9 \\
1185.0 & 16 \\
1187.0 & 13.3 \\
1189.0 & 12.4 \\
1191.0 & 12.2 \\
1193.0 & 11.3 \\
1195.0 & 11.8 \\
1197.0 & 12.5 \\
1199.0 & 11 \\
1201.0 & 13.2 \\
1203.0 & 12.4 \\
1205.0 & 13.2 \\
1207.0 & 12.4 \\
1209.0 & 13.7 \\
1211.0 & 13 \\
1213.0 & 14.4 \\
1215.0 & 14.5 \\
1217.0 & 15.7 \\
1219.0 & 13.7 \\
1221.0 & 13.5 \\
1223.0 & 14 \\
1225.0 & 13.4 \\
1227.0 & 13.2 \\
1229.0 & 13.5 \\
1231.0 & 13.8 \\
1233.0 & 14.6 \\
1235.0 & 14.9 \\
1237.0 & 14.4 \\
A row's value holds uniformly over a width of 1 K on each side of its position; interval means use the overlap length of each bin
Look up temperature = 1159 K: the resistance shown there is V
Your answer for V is 10.4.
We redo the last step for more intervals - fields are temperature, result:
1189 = 12.4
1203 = 12.4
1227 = 13.2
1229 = 13.5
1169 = 11.9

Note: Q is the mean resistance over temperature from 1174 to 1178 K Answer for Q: 11.3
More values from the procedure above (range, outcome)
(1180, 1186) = 14.4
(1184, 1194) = 13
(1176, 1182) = 12.1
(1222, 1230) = 13.5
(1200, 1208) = 12.8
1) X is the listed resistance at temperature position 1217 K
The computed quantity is 15.7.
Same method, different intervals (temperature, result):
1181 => 13.4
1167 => 11.9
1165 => 12.1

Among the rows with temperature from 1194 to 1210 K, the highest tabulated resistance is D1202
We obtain 13.7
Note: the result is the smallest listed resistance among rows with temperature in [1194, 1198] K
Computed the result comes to 11.8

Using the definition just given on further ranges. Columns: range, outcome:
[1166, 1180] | 10.9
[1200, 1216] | 12.4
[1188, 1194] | 11.3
